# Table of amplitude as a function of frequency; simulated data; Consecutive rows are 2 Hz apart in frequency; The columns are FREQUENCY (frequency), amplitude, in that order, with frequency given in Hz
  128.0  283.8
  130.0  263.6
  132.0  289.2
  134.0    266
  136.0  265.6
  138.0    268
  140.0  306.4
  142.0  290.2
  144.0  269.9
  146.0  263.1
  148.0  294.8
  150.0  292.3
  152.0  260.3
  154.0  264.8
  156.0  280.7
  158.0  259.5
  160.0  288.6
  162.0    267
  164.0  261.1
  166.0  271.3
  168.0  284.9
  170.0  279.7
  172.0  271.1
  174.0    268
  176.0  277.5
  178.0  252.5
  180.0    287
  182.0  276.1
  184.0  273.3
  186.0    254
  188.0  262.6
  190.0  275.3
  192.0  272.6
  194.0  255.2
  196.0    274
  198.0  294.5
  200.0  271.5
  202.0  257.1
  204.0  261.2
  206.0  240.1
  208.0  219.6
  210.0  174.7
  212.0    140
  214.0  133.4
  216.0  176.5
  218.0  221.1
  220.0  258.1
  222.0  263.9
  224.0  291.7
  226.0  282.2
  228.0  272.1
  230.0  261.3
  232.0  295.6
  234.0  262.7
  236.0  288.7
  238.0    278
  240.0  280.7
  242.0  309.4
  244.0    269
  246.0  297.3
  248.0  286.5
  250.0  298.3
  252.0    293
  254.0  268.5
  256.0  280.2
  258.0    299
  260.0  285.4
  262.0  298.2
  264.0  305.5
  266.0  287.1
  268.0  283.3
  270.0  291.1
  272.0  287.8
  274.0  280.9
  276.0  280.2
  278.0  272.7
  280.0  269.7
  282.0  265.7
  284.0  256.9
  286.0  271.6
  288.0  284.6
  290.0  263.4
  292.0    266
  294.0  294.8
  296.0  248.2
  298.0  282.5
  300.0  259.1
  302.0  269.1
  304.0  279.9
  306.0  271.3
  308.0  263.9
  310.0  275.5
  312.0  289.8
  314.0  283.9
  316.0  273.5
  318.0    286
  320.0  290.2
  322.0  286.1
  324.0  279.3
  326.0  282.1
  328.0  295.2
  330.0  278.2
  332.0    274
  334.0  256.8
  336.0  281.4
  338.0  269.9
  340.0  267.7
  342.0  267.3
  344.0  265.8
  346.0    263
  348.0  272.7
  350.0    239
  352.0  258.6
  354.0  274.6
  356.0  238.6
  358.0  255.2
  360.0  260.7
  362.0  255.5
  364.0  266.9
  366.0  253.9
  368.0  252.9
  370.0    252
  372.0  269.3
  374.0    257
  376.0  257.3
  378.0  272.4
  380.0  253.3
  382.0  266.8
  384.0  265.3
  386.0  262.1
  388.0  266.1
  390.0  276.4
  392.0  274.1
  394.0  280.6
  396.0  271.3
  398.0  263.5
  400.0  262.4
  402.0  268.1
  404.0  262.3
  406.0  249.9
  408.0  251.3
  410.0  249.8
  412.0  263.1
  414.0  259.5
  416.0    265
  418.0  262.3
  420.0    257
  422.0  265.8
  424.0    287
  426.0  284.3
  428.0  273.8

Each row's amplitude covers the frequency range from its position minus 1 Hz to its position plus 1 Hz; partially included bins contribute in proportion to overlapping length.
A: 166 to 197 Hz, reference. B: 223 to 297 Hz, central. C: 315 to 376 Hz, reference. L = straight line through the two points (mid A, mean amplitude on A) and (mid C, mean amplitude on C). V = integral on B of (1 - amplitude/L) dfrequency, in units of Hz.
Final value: -3.3 Hz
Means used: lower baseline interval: 271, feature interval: 281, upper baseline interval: 267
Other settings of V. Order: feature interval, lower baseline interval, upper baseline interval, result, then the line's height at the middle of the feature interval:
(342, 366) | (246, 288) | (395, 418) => 0.9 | 269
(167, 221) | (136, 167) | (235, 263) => 6.2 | 281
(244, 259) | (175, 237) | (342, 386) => -1.9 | 255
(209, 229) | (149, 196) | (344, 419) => 3.5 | 269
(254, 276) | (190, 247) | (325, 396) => -2.6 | 258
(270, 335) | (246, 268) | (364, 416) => 1.1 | 281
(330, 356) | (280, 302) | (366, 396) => 0.1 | 267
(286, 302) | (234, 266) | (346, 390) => 0.4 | 278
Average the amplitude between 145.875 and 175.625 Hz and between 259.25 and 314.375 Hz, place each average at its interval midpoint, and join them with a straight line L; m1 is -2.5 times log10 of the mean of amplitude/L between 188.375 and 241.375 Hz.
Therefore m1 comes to 0.10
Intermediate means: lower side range 274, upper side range 277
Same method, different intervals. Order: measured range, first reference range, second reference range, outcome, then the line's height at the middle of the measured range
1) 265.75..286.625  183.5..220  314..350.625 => -0.08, 258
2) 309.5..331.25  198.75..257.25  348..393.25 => -0.10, 259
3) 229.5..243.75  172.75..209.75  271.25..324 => -0.06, 268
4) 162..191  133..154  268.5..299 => 0.02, 276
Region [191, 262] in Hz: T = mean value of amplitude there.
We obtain 261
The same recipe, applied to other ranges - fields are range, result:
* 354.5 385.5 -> 259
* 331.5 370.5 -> 261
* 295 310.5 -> 268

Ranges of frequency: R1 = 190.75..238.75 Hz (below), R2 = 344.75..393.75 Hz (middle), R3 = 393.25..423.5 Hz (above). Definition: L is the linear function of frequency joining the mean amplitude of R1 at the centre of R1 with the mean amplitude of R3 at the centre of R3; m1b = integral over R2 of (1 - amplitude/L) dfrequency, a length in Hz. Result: -0.4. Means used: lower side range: 248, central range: 261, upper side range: 262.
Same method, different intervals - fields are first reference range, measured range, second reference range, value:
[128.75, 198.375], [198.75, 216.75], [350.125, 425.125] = 4.1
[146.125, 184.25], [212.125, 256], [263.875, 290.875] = 2.0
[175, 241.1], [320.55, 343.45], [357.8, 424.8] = -1.4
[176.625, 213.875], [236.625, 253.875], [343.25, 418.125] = -2.4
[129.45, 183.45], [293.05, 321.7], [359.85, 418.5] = -1.0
